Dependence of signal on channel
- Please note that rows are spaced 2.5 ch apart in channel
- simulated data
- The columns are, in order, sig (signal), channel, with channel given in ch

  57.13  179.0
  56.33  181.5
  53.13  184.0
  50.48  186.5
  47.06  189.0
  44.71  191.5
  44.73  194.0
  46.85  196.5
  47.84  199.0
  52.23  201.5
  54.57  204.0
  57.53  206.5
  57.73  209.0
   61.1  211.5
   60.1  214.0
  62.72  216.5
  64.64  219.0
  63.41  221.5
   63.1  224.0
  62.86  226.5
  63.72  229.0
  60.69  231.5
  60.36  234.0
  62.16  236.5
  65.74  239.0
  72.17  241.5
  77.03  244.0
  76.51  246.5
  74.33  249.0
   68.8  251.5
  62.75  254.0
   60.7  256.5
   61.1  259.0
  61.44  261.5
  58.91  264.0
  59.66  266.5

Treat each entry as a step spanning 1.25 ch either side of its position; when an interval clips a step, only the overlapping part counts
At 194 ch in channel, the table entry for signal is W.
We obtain 44.73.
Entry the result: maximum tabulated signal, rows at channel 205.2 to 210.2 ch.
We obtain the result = 57.73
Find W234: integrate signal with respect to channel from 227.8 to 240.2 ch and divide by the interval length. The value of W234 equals 62.5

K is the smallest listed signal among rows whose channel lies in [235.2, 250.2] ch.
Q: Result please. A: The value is 62.16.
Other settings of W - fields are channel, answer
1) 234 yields 60.36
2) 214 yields 60.1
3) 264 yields 58.91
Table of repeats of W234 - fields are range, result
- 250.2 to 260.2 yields 63.4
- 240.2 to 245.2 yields 74.5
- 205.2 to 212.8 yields 58.8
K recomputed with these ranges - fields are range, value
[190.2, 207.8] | 44.71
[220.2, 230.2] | 62.86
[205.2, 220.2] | 57.53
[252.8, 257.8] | 60.7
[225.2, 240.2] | 60.36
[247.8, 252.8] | 68.8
